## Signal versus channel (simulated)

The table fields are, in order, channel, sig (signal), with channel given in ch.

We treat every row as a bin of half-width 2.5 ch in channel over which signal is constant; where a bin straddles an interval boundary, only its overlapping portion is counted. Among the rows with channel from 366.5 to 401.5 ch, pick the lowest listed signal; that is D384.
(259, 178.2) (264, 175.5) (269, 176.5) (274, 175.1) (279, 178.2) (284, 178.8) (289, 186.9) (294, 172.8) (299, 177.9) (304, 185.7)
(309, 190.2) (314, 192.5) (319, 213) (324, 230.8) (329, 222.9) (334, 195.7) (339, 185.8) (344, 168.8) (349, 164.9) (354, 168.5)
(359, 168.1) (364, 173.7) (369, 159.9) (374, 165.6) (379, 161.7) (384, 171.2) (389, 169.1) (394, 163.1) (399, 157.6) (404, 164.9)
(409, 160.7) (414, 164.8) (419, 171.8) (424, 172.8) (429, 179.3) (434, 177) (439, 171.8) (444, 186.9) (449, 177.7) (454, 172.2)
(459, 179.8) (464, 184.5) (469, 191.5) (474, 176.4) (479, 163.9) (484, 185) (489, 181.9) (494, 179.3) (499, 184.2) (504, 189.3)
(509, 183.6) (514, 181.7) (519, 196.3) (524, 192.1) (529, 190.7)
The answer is 157.6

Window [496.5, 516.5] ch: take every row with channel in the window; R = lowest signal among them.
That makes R 181.7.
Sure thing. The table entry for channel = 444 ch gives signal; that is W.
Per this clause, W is 186.9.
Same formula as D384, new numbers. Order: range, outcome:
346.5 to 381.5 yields 159.9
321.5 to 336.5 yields 195.7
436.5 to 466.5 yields 171.8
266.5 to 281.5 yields 175.1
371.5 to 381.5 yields 161.7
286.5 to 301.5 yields 172.8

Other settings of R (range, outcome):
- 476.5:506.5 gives 163.9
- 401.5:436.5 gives 160.7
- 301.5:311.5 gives 185.7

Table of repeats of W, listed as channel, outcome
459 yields 179.8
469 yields 191.5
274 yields 175.1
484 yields 185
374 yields 165.6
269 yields 176.5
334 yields 195.7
